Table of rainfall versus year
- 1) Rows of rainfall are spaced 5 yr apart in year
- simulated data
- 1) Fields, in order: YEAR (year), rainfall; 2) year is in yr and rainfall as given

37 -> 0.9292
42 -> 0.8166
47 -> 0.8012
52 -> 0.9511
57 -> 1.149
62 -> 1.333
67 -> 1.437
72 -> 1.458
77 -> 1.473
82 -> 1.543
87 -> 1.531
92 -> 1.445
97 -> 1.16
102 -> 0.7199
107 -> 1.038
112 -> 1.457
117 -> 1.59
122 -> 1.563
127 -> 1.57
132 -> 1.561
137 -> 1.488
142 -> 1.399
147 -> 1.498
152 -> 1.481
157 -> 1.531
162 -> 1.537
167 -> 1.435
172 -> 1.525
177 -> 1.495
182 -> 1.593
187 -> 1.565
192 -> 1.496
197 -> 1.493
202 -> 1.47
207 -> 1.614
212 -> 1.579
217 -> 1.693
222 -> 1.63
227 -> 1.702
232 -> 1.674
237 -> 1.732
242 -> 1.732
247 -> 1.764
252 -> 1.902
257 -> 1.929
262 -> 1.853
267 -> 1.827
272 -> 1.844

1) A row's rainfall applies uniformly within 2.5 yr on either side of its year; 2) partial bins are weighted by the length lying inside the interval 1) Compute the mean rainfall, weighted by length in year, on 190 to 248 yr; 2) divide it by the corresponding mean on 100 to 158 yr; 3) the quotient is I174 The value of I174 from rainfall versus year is 1.15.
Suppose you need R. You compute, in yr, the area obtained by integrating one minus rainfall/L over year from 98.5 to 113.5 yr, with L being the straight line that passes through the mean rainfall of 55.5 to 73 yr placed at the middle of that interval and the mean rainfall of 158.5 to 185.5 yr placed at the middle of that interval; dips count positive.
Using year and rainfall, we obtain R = 3.8 yr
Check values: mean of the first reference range 1.35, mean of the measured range 1.05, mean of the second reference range 1.52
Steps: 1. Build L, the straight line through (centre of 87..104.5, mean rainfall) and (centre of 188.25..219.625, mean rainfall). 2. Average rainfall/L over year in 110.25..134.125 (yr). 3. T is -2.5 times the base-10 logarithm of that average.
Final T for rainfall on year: -0.22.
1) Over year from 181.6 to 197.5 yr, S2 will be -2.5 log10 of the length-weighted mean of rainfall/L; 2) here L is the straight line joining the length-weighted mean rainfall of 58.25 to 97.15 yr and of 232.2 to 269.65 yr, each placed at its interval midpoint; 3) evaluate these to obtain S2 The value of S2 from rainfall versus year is 0.10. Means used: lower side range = 1.43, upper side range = 1.81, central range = 1.53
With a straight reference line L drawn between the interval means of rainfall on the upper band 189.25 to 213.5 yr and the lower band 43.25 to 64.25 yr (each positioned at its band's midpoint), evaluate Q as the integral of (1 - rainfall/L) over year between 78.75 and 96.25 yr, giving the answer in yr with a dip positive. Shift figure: -4.8 yr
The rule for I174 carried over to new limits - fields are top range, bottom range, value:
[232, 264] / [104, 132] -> 1.25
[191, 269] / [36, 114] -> 1.41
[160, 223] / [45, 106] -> 1.24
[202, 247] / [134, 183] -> 1.11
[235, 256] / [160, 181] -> 1.19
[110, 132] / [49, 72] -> 1.25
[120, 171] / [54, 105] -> 1.14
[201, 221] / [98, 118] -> 1.37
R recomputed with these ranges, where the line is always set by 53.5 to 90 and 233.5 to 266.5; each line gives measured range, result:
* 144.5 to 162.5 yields 0.96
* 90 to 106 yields 4.07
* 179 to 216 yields 3.16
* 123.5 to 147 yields 0.67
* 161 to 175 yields 1.13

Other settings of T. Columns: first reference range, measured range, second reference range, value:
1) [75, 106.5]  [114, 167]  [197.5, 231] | -0.073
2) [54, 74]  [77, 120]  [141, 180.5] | 0.052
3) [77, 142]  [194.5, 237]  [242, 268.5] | 0.071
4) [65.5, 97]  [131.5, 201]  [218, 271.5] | 0.081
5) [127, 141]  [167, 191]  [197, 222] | 0.019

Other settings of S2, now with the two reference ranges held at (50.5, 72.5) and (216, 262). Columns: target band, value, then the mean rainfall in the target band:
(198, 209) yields 0.086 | 1.53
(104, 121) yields 0.037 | 1.36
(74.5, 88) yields -0.150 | 1.51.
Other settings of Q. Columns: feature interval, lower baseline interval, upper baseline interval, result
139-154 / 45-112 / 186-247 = -0.3 yr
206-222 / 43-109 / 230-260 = 0.5 yr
